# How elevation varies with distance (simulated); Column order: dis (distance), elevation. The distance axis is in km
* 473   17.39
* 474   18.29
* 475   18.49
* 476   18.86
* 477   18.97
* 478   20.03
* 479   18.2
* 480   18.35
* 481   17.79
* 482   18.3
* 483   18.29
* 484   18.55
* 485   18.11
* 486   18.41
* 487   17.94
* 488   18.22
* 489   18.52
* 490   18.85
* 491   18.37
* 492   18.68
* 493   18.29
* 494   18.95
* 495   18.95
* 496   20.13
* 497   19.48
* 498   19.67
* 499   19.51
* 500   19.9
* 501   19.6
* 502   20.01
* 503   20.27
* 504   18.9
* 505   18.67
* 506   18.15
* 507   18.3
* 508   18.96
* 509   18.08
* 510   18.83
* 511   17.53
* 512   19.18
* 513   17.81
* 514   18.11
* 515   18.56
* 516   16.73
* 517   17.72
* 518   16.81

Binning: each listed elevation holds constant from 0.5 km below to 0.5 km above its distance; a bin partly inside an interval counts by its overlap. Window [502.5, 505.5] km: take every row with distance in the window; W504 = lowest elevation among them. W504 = 18.67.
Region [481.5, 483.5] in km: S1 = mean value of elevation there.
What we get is 18.3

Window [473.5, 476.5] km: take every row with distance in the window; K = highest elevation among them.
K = 18.86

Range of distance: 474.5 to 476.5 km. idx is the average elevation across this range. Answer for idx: 18.7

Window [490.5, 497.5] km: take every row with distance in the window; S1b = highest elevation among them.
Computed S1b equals 20.13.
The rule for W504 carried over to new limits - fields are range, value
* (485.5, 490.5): 17.94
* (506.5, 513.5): 17.53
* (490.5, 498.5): 18.29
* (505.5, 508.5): 18.15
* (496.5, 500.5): 19.48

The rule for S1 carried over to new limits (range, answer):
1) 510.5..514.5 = 18.2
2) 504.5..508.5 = 18.5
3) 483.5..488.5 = 18.2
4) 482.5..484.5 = 18.4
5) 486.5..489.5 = 18.2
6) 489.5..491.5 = 18.6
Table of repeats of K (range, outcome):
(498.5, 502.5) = 20.01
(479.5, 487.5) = 18.55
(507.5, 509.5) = 18.96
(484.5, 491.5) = 18.85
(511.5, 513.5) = 19.18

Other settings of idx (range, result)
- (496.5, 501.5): 19.6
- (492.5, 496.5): 19.1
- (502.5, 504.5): 19.6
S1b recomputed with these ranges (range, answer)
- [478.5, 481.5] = 18.35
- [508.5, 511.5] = 18.83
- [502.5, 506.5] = 20.27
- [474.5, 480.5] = 20.03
